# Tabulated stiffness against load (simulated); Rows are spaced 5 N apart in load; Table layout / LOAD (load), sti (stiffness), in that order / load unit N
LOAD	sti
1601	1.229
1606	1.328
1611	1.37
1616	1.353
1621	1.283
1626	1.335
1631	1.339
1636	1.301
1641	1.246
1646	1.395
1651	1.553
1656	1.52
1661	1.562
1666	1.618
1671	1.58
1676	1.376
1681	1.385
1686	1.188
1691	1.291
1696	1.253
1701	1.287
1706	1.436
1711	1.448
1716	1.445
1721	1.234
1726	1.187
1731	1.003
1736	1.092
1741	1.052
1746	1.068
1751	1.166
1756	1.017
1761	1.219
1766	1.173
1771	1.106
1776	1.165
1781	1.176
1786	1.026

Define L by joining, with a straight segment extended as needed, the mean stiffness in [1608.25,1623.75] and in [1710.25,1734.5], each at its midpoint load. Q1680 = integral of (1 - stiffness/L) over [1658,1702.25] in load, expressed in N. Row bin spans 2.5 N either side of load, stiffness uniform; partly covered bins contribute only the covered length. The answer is -4.1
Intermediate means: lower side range 1.34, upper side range 1.24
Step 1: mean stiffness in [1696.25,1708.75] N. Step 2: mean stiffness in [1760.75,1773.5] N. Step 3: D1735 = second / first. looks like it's 0.86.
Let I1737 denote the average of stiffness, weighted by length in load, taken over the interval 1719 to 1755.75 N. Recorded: 1.11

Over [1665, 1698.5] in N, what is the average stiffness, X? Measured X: 1.37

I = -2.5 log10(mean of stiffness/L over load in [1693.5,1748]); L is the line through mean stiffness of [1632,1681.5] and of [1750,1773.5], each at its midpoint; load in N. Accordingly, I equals 0.03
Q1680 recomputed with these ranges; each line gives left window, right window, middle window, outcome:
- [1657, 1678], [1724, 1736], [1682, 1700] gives 1.4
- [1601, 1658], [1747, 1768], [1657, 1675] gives -3.7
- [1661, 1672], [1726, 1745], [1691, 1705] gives 0.6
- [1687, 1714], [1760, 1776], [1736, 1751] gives 1.7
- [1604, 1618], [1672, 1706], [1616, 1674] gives -3.9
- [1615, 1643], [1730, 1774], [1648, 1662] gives -3.0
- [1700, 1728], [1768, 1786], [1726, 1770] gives 4.4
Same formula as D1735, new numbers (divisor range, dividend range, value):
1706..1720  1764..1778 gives 0.81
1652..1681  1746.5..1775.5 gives 0.75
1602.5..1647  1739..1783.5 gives 0.85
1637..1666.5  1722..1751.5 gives 0.75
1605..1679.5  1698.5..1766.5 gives 0.85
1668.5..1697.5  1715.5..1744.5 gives 0.85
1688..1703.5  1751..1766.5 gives 0.89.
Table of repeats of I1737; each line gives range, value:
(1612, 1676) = 1.42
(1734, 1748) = 1.07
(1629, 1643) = 1.3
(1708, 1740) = 1.23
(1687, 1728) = 1.32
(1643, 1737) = 1.36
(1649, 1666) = 1.56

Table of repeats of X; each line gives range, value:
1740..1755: 1.09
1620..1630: 1.32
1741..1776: 1.12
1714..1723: 1.34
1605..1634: 1.33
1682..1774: 1.21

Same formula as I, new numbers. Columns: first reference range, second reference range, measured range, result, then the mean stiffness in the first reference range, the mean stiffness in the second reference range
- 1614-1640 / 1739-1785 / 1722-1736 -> 0.059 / 1.32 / 1.12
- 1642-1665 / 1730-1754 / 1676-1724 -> -0.047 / 1.5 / 1.08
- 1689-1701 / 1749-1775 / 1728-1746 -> 0.128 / 1.27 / 1.14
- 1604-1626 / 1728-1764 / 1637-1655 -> -0.101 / 1.33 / 1.09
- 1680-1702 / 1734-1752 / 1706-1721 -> -0.180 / 1.27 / 1.09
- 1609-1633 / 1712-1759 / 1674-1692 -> -0.063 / 1.34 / 1.15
